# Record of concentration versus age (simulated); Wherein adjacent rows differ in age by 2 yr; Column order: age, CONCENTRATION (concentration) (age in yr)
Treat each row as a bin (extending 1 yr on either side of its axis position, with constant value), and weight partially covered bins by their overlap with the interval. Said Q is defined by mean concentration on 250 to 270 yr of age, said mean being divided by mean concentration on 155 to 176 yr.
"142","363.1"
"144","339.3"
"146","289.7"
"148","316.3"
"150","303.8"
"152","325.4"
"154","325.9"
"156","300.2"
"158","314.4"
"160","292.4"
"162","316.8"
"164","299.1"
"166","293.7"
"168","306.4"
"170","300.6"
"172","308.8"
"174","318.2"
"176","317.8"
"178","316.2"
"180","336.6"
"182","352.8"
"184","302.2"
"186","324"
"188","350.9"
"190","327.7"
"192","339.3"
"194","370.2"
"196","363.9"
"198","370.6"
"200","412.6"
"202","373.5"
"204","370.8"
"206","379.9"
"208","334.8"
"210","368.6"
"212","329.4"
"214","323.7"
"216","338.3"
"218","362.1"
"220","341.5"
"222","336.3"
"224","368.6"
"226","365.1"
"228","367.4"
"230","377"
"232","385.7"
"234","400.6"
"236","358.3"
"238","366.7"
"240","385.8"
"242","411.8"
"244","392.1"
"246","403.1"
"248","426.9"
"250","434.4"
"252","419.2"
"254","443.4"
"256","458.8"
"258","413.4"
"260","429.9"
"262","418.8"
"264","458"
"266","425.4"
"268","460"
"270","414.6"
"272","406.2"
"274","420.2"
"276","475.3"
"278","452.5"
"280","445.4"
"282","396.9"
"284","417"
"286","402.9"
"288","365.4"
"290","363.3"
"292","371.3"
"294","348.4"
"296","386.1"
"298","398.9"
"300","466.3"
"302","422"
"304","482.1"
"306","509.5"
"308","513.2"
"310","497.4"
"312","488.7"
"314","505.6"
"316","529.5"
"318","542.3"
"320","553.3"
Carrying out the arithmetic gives 1.4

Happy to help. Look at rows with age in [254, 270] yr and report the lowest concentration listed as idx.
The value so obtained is 413.4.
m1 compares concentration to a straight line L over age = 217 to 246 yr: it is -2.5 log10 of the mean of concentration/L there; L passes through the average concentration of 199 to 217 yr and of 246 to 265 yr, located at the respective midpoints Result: 0.06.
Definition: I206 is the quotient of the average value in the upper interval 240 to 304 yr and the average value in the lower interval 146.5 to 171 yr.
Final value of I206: 1.4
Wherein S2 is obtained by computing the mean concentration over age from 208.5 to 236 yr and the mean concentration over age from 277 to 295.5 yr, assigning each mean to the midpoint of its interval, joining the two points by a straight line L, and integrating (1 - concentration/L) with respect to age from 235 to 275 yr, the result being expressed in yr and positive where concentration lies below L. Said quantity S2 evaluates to -4.21 yr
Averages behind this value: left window 358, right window 396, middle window 417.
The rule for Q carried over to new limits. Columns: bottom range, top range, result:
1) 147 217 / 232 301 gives 1.24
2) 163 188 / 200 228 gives 1.13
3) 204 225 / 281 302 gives 1.13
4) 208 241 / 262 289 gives 1.18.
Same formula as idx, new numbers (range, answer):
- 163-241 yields 293.7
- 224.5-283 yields 358.3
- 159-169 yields 292.4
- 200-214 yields 323.7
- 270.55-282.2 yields 396.9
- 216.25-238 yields 336.3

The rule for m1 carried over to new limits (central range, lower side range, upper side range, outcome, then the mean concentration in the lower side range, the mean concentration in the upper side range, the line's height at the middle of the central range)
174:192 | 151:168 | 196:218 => 0.018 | 308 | 360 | 334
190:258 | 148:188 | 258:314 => -0.022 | 314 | 432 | 370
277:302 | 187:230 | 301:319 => 0.169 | 357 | 499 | 470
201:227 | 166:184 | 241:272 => 0.048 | 317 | 427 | 370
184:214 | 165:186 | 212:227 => -0.073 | 316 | 347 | 332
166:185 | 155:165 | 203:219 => 0.008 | 305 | 351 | 319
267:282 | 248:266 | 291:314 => 0.006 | 434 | 447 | 439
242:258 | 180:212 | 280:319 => -0.061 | 355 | 443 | 401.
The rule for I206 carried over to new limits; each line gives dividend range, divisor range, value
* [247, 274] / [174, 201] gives 1.25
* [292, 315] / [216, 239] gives 1.24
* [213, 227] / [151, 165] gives 1.12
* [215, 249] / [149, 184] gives 1.20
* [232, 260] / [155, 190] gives 1.30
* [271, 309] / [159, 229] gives 1.25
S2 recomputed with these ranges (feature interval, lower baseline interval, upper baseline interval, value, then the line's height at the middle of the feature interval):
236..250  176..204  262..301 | -0.4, 387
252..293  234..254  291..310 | -0.3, 419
